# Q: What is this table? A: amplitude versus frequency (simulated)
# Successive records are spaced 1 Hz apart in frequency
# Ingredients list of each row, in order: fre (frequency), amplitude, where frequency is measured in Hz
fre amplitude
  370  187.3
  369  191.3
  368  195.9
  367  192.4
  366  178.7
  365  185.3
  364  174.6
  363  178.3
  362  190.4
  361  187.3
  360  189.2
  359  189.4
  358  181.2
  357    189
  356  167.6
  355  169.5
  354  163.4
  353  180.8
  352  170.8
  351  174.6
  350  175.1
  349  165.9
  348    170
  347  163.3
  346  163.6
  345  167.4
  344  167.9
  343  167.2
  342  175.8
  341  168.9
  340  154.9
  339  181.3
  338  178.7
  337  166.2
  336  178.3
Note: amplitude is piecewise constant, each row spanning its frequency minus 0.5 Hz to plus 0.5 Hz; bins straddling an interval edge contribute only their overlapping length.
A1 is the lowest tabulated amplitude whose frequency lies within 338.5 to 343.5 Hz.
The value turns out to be 154.9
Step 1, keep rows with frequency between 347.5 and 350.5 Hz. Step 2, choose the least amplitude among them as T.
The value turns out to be 165.9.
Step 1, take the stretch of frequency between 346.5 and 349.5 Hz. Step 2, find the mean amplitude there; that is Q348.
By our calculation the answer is 166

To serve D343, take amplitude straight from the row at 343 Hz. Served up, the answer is 167.2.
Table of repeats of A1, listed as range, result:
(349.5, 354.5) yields 163.4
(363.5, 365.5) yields 174.6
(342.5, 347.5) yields 163.3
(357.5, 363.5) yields 178.3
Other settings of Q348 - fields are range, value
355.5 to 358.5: 179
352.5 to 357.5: 174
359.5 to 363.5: 186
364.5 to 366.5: 182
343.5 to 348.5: 166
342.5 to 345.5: 168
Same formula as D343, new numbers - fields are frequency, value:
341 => 168.9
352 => 170.8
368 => 195.9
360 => 189.2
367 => 192.4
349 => 165.9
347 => 163.3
